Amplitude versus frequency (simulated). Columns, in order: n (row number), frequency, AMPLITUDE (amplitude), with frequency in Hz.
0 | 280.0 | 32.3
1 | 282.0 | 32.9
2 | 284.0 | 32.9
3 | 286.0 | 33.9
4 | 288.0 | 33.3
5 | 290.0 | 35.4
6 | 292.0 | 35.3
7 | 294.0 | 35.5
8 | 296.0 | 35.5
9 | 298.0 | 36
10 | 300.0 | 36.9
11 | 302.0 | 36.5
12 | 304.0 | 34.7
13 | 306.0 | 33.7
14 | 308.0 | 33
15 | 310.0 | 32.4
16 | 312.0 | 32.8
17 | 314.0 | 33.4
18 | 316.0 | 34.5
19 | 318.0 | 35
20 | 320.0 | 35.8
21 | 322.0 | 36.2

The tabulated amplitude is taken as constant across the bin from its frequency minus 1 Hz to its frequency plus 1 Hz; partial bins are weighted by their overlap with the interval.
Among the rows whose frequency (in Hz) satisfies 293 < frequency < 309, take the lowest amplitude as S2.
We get 33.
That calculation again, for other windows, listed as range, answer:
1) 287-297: 33.3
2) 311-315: 32.8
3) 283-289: 32.9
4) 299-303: 36.5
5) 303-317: 32.4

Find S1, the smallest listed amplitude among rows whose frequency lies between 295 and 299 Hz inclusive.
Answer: 35.5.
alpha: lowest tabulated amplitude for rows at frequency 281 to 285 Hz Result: 32.9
